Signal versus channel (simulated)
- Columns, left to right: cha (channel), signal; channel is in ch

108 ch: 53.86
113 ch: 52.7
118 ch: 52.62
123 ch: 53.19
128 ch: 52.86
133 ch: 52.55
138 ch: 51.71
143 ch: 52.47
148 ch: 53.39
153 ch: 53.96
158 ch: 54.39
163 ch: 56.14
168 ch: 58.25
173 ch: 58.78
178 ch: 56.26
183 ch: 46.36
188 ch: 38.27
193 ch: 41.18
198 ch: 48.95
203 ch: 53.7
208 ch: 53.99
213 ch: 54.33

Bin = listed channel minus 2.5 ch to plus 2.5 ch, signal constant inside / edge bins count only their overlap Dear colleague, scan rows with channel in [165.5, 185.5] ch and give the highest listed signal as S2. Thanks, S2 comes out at 58.78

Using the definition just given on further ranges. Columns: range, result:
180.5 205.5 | 53.7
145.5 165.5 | 56.14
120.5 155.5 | 53.96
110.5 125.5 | 53.19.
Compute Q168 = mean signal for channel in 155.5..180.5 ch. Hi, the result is 56.8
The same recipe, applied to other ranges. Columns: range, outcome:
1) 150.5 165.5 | 54.8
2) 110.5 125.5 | 52.8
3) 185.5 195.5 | 39.7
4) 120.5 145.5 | 52.6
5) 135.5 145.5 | 52.1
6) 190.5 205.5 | 47.9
